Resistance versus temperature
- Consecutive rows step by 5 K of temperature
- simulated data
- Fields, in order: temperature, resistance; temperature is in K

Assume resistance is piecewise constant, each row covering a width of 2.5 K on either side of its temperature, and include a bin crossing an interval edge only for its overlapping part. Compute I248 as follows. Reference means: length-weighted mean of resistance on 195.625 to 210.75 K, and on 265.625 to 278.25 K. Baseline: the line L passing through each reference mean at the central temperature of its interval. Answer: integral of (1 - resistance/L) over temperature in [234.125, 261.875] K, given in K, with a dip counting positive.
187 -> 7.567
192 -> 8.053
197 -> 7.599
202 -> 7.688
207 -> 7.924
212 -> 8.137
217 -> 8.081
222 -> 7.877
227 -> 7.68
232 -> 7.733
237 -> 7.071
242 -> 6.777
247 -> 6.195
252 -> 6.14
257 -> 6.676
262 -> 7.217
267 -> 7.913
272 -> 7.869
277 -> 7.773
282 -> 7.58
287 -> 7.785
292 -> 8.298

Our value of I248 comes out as 4.2 K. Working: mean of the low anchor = 7.78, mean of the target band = 6.64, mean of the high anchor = 7.85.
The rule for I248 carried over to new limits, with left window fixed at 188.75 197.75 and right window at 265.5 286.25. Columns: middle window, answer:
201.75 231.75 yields -0.3 K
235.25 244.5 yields 1.1 K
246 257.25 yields 2.2 K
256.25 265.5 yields 0.8 K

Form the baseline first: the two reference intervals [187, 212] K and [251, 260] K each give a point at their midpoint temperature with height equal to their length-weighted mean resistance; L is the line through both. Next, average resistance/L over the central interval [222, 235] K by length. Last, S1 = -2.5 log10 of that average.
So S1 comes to -0.084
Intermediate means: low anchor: 7.82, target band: 7.71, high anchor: 6.5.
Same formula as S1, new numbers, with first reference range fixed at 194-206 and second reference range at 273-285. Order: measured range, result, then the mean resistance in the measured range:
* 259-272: 0.02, 7.59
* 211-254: 0.06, 7.28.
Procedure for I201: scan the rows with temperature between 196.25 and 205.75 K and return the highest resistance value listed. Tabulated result 7.688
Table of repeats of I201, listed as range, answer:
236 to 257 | 7.071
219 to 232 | 7.877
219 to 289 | 7.913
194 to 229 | 8.137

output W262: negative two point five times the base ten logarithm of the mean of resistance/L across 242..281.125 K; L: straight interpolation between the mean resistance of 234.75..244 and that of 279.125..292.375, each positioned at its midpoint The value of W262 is 0.04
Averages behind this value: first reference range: 6.93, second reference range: 7.82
